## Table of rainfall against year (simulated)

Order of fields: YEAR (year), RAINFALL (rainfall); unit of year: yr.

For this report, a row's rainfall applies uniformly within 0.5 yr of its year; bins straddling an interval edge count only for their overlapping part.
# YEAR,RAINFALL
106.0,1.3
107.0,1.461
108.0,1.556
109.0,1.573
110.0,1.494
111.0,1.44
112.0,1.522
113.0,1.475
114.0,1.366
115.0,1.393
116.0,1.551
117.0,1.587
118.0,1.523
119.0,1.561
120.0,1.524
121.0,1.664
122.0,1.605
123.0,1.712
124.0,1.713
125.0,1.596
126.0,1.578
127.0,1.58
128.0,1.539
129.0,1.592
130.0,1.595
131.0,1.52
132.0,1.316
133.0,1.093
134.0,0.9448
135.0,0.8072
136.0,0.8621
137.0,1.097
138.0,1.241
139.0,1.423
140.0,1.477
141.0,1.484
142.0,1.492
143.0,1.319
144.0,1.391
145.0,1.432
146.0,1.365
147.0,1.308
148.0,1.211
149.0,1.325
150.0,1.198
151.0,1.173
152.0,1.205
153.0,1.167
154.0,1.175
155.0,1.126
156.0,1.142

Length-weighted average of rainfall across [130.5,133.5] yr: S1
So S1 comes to 1.31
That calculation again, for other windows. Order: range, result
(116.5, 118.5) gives 1.55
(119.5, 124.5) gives 1.64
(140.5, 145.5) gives 1.42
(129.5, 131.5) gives 1.56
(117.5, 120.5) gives 1.54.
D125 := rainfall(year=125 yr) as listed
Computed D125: 1.596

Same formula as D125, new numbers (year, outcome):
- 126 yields 1.578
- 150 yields 1.198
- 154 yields 1.175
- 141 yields 1.484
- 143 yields 1.319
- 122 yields 1.605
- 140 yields 1.477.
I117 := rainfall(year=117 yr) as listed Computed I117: 1.587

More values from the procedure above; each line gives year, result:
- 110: 1.494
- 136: 0.8621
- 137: 1.097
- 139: 1.423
